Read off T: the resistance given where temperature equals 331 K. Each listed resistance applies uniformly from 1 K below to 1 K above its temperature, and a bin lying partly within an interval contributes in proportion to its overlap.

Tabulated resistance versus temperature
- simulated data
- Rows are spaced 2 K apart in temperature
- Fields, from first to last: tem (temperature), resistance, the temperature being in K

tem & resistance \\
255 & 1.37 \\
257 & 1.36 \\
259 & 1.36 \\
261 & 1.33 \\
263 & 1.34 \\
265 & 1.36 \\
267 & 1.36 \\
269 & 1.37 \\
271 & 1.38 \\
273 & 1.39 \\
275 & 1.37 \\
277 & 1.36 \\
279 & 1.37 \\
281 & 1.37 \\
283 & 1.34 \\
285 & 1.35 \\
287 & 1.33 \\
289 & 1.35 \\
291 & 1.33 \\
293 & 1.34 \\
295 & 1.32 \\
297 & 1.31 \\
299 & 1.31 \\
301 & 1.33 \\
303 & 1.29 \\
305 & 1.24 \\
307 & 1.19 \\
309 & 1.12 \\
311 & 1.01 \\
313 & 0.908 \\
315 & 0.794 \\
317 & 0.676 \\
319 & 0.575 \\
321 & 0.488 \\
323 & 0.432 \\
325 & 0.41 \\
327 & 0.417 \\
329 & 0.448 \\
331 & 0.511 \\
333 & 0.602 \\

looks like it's 0.511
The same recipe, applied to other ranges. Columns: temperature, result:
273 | 1.39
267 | 1.36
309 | 1.12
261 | 1.33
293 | 1.34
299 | 1.31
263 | 1.34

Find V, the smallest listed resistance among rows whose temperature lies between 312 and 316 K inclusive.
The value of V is 0.794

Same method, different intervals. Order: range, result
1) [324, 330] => 0.41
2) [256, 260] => 1.36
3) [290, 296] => 1.32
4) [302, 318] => 0.676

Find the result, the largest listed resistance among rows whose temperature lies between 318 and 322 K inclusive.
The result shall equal 0.575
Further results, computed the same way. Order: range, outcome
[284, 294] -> 1.35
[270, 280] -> 1.39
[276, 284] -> 1.37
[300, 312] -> 1.33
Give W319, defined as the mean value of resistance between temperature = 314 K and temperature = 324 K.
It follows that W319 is 0.593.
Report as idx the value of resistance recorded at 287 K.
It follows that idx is 1.33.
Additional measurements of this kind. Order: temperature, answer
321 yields 0.488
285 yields 1.35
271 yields 1.38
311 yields 1.01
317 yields 0.676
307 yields 1.19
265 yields 1.36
